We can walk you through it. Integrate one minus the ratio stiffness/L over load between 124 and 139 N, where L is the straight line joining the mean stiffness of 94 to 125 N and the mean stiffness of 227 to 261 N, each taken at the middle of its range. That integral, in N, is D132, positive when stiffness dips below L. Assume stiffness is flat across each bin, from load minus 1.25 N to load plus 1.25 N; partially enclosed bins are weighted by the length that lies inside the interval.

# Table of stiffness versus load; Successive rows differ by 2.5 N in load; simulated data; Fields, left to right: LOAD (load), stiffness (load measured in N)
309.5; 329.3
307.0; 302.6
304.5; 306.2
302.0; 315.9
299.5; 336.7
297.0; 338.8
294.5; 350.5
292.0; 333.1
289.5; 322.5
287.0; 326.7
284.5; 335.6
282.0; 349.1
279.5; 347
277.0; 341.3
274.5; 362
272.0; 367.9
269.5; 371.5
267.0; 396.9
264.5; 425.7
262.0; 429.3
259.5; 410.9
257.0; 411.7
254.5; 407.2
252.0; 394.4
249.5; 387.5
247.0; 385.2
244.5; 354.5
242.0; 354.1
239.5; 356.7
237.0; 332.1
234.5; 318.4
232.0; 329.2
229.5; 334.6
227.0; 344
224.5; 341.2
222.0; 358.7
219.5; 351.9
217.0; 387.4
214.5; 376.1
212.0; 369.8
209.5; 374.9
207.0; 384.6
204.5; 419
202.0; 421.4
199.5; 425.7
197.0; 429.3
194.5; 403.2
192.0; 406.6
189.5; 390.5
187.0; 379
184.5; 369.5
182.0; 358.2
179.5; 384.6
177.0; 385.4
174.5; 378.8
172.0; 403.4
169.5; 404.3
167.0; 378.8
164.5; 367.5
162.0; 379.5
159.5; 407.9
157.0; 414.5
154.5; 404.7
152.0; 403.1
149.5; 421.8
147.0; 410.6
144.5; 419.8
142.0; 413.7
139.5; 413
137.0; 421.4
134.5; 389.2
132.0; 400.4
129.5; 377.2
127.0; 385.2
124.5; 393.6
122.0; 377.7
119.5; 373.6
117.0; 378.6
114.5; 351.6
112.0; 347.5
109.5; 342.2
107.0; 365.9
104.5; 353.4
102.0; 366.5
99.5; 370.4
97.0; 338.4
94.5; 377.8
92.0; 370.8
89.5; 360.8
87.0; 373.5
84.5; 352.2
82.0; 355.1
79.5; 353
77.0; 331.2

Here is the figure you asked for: -1.3 N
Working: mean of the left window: 363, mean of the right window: 367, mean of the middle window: 395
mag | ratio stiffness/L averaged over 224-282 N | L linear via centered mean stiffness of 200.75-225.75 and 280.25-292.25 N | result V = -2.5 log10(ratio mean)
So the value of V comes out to -0.05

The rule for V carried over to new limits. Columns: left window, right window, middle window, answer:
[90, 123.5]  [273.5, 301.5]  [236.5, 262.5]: -0.12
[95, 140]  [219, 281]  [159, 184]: -0.03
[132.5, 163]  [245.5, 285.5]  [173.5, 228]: 0.04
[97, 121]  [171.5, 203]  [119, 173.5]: -0.06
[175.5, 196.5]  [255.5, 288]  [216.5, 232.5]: 0.10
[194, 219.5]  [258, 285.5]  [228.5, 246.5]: 0.14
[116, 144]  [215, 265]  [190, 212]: -0.07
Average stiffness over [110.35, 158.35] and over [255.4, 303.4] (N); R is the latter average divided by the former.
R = 0.92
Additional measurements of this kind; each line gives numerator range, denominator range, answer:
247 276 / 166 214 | 1.01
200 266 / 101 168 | 0.97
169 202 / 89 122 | 1.09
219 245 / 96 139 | 0.92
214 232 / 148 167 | 0.89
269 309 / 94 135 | 0.91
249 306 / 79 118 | 1.01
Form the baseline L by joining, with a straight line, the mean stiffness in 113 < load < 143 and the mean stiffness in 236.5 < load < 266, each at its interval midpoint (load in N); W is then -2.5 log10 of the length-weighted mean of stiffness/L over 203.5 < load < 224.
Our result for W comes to 0.037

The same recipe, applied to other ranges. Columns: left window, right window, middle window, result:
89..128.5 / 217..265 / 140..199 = -0.08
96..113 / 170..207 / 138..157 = -0.10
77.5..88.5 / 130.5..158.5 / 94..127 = 0.05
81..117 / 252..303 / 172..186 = -0.05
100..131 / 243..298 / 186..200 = -0.10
